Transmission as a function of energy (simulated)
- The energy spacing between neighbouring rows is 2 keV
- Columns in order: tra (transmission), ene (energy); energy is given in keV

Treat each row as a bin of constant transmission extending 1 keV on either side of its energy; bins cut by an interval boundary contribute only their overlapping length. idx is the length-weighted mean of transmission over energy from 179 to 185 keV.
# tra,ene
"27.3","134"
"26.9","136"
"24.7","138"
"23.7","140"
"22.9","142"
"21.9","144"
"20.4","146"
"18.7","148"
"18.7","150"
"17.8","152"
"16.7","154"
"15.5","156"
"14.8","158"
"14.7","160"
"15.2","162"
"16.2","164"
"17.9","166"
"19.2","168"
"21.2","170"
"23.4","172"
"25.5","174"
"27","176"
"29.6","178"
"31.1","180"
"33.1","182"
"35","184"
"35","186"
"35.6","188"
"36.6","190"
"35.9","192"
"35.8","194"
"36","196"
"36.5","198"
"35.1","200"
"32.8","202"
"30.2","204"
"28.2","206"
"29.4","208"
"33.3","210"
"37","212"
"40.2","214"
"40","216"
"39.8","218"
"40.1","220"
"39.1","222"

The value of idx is 33.1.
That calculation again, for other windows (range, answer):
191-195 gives 35.8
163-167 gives 17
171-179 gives 26.4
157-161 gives 14.8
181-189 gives 34.7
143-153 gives 19.5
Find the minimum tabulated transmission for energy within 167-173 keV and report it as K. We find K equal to 19.2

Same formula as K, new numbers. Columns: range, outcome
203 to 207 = 28.2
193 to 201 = 35.1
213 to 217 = 40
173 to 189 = 25.5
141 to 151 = 18.7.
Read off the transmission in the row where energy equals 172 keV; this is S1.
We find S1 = 23.4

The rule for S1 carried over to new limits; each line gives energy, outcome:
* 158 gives 14.8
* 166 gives 17.9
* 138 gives 24.7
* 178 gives 29.6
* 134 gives 27.3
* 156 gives 15.5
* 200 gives 35.1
